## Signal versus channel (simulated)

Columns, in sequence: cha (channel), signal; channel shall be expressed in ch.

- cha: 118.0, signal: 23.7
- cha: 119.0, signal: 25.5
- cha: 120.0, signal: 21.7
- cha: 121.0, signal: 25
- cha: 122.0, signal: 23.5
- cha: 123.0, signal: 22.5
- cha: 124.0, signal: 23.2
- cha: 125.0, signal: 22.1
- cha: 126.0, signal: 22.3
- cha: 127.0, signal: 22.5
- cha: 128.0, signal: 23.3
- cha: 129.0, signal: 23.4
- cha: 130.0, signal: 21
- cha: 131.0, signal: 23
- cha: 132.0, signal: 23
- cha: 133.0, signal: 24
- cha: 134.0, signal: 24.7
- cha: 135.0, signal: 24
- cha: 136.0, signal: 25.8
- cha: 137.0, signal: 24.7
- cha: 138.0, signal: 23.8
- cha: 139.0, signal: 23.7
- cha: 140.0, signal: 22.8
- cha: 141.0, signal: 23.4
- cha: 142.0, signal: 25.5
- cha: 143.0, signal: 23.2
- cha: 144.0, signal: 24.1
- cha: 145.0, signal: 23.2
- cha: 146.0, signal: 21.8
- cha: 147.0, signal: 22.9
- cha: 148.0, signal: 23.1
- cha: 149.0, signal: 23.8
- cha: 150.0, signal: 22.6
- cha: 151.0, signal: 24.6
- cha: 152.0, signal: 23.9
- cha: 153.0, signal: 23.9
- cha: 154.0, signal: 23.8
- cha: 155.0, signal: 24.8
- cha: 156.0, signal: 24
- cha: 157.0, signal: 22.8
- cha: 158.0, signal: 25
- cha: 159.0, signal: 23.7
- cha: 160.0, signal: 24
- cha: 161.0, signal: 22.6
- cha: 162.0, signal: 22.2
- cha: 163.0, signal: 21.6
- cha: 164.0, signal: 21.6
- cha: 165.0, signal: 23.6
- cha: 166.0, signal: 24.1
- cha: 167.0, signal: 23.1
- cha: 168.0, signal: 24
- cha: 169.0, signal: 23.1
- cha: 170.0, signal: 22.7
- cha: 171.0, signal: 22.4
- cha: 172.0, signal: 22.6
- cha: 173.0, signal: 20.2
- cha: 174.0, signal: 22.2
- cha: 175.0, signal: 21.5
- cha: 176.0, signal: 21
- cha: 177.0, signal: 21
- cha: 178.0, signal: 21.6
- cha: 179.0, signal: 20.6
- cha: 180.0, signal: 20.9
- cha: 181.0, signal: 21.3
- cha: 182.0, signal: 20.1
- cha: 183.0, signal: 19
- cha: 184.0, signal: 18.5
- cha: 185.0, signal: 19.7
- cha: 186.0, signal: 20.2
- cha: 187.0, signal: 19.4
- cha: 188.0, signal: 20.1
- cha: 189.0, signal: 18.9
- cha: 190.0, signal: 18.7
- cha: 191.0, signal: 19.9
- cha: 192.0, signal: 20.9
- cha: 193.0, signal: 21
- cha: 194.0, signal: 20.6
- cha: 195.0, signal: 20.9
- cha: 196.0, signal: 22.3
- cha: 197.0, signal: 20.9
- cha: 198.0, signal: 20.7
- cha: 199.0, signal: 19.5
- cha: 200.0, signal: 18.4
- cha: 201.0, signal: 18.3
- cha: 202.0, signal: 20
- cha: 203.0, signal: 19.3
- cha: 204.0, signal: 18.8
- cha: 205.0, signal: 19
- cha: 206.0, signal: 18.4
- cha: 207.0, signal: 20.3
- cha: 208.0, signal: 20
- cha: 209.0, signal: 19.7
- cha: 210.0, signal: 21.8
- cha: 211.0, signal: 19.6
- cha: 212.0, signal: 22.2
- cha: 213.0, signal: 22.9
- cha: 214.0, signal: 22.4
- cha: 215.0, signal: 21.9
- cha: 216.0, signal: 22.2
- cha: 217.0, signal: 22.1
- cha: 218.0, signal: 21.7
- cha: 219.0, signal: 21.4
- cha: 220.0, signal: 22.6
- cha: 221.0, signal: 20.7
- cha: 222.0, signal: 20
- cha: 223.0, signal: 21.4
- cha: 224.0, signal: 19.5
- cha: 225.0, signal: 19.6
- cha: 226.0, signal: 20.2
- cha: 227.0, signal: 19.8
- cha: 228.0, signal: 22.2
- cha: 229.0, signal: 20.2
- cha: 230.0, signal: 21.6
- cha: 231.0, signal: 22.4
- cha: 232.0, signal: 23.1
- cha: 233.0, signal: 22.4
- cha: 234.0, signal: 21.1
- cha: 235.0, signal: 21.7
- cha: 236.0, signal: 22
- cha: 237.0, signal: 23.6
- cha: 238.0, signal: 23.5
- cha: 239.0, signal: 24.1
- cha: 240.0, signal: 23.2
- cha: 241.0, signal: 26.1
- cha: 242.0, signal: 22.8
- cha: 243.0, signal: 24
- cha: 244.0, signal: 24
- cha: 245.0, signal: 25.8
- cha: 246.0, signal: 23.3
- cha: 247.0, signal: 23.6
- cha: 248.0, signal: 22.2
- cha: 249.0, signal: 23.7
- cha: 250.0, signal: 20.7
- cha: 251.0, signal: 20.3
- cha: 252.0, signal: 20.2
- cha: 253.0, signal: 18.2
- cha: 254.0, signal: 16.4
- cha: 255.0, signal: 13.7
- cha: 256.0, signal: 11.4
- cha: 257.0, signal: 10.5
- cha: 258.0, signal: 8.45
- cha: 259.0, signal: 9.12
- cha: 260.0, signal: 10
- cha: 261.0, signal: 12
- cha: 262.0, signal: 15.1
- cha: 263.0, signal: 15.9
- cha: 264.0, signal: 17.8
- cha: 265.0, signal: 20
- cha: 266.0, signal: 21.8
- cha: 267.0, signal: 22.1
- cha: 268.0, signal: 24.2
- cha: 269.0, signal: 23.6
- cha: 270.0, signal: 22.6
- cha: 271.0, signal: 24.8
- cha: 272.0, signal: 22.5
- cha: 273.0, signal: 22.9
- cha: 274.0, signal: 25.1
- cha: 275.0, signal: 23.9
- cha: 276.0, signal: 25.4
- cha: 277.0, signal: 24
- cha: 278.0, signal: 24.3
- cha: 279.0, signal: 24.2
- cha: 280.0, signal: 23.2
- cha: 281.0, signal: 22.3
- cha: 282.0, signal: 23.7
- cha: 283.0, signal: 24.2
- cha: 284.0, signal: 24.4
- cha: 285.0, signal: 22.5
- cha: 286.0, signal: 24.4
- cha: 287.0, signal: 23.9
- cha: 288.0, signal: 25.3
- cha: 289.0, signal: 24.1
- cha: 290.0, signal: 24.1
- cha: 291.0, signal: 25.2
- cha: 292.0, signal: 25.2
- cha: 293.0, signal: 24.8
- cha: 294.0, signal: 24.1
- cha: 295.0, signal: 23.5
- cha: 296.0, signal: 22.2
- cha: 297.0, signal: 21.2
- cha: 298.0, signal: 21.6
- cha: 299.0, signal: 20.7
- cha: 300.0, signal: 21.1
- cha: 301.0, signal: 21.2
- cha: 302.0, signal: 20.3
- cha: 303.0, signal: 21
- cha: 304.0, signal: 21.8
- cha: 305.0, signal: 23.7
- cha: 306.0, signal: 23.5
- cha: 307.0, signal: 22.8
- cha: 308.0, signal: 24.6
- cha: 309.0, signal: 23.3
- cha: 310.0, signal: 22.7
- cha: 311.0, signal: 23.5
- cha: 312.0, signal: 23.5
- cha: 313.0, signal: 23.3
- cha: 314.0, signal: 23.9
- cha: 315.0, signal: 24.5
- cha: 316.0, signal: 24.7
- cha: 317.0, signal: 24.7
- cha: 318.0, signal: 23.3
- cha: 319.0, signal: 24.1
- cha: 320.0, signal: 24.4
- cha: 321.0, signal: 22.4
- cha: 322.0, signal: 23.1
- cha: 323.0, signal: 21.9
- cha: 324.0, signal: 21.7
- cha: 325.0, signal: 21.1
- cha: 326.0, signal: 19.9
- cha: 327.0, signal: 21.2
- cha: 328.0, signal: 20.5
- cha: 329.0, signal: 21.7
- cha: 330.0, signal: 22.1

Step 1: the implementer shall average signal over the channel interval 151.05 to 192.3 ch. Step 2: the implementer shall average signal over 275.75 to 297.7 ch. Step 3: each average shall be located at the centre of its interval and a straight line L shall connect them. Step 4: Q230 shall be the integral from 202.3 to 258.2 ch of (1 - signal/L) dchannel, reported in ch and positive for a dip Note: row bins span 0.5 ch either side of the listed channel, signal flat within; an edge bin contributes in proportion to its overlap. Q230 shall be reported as 4.97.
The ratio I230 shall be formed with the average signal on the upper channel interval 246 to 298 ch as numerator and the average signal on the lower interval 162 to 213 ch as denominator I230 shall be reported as 1.01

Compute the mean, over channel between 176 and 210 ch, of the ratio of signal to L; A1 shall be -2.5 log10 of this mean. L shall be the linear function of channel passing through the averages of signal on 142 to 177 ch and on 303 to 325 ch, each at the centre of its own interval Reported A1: 0.16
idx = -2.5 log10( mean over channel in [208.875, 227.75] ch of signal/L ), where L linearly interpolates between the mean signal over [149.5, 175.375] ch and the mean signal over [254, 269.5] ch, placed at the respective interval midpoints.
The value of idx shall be -0.12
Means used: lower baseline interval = 23.1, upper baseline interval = 15.7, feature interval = 21.2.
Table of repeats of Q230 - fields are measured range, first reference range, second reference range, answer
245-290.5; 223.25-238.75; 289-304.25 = 3.1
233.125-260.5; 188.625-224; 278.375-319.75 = 2.4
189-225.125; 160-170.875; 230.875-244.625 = 4.0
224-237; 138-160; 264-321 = 1.2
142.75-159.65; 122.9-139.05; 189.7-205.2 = -1.0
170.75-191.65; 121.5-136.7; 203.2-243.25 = 1.7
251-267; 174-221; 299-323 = 4.9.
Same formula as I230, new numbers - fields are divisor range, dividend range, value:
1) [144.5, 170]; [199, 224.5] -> 0.88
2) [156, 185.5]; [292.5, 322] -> 1.05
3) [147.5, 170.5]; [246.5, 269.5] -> 0.74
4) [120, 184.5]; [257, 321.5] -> 0.97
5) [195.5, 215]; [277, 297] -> 1.18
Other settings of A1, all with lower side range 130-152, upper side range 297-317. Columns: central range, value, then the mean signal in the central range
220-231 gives 0.12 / 20.7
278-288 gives -0.04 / 23.8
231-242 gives 0.00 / 23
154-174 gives 0.02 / 23.1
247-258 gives 0.29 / 17.6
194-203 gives 0.16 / 20.1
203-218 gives 0.12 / 20.8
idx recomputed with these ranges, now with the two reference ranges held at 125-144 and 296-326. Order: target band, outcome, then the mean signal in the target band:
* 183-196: 0.17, 20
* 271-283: -0.05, 23.8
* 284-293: -0.07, 24.4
